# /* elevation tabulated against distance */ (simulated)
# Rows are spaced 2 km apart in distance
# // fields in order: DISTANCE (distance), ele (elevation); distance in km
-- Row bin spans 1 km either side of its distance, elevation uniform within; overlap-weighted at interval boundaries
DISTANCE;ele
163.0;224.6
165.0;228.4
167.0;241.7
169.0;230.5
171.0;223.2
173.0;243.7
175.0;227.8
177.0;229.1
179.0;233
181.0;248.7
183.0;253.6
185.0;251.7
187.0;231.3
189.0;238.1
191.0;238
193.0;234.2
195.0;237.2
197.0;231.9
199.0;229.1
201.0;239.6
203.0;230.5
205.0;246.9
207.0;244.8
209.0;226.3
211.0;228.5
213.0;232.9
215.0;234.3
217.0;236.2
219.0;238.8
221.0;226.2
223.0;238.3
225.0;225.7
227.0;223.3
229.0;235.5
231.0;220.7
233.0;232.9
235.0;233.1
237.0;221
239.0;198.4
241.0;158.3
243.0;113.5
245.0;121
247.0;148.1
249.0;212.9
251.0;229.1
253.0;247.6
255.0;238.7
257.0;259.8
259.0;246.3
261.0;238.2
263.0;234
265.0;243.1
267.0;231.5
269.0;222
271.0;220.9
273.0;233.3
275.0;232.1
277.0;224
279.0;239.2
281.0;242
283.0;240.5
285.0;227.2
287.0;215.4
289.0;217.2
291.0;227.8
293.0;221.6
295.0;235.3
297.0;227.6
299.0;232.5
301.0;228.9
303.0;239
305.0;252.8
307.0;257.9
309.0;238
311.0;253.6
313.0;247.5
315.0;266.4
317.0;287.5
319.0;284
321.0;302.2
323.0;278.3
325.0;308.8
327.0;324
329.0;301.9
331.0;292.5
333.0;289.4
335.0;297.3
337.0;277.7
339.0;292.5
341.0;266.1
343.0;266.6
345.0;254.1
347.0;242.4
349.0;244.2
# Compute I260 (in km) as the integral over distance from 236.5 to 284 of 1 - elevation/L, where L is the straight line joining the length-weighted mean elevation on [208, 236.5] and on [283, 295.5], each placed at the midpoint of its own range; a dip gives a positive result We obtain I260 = 2.3 km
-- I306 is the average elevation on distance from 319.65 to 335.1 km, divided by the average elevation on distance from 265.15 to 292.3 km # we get 1.3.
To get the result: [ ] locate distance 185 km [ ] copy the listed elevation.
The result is 251.7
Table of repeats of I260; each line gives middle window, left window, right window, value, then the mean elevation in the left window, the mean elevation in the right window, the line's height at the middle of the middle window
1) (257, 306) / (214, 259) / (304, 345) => 2.7 km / 214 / 279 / 247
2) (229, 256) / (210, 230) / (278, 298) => 3.7 km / 232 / 229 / 231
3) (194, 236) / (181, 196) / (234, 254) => -3.4 km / 241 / 188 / 216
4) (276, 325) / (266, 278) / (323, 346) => 1.7 km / 227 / 288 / 255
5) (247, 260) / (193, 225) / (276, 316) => 0.2 km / 234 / 237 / 236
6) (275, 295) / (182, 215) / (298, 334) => 2.6 km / 237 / 271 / 262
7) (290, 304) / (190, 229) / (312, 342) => 2.2 km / 234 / 288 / 274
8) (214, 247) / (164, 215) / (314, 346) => 5.6 km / 236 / 287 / 251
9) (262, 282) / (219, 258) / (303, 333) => 0.5 km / 210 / 277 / 239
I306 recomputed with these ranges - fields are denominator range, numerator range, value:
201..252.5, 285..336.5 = 1.21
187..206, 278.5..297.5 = 0.97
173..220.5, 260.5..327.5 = 1.04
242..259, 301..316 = 1.25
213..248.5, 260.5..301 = 1.11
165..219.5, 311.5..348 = 1.19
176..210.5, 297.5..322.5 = 1.08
